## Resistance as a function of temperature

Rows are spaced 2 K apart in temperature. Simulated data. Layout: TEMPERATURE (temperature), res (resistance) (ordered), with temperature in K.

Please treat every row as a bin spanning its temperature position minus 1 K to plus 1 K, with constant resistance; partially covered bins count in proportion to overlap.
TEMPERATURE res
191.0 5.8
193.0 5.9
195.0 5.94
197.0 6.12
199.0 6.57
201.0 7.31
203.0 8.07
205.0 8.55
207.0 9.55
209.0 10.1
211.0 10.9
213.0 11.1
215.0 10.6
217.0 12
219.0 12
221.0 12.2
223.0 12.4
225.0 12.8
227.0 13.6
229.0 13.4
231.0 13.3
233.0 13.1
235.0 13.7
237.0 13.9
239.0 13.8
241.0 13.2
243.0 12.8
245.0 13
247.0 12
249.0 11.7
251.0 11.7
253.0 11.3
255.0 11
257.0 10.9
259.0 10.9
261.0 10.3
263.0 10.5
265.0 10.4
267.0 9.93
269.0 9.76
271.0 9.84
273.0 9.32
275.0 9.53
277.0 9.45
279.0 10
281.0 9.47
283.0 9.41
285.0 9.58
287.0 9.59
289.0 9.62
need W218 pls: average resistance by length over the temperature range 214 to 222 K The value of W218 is 11.7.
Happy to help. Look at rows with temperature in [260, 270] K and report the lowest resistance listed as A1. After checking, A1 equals 9.76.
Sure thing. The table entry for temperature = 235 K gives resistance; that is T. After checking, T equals 13.7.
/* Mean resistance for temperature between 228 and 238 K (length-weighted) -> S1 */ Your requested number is 13.5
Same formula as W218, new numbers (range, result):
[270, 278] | 9.54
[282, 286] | 9.5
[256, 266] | 10.6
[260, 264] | 10.4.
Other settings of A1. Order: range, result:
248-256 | 11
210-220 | 10.6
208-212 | 10.1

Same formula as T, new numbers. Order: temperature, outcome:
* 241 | 13.2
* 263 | 10.5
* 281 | 9.47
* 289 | 9.62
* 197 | 6.12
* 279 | 10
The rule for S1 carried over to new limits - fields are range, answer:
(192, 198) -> 5.99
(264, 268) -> 10.2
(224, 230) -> 13.3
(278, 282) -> 9.73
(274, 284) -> 9.57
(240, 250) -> 12.5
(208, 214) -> 10.7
